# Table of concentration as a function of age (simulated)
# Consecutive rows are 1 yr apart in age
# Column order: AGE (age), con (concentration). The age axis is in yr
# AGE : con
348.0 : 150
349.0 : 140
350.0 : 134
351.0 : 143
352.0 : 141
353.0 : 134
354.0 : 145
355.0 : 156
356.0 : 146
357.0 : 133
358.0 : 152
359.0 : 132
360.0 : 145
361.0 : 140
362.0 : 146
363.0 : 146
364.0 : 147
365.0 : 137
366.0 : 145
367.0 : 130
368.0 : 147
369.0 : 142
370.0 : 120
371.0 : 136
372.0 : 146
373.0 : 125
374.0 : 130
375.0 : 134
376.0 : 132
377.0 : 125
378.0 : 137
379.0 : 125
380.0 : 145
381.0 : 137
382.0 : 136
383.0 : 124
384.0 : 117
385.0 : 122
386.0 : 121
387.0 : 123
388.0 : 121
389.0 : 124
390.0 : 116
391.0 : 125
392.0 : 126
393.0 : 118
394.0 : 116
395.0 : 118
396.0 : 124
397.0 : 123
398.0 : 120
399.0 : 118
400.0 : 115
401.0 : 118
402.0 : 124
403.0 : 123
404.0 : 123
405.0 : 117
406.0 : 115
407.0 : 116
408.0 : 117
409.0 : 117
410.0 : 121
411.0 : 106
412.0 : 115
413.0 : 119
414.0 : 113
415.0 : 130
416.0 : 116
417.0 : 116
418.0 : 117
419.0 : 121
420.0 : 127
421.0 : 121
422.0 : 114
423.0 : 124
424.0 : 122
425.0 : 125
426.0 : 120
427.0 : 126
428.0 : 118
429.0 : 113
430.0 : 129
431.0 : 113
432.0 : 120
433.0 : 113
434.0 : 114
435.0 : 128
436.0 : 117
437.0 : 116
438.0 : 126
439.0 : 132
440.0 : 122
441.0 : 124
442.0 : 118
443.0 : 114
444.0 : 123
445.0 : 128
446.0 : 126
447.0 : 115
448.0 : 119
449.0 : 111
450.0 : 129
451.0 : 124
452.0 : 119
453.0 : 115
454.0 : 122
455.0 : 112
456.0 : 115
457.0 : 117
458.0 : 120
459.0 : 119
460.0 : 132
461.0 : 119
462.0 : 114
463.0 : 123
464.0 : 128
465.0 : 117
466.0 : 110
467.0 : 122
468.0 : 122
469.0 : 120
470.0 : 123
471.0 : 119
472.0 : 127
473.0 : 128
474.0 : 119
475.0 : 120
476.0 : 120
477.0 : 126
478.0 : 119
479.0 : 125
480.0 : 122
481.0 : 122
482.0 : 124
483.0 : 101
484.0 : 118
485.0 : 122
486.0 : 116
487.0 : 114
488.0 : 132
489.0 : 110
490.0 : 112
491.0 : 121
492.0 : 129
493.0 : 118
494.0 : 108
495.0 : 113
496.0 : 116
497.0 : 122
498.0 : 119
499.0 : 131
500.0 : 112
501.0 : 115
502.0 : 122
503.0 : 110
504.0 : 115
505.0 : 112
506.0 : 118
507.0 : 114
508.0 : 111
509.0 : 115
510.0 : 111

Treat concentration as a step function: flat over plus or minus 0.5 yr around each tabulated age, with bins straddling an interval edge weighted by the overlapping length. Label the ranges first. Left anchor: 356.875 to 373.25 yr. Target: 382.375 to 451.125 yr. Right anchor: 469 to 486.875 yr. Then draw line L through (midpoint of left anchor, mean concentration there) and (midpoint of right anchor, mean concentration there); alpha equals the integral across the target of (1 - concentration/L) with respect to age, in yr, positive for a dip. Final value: 5.6 yr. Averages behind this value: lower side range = 140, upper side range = 120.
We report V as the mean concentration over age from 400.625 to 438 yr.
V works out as 119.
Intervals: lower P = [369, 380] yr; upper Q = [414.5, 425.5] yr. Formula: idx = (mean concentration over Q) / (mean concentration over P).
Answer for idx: 0.9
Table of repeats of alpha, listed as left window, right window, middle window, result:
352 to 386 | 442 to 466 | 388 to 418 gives 2.53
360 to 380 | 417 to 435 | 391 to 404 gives 0.80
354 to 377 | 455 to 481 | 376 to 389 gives 0.80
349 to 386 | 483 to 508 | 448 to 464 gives 0.45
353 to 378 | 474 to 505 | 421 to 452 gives 1.56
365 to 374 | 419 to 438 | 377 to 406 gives 1.53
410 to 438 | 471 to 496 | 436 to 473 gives -0.44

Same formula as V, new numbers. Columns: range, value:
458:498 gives 120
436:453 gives 121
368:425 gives 123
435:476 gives 121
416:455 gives 120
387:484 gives 120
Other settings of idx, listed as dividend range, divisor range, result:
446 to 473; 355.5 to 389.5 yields 0.89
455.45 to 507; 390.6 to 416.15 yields 1.00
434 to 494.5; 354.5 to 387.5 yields 0.89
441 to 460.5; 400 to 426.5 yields 1.01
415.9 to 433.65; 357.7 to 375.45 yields 0.86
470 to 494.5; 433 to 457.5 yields 1.00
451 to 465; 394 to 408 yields 1.00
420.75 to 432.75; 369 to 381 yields 0.90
